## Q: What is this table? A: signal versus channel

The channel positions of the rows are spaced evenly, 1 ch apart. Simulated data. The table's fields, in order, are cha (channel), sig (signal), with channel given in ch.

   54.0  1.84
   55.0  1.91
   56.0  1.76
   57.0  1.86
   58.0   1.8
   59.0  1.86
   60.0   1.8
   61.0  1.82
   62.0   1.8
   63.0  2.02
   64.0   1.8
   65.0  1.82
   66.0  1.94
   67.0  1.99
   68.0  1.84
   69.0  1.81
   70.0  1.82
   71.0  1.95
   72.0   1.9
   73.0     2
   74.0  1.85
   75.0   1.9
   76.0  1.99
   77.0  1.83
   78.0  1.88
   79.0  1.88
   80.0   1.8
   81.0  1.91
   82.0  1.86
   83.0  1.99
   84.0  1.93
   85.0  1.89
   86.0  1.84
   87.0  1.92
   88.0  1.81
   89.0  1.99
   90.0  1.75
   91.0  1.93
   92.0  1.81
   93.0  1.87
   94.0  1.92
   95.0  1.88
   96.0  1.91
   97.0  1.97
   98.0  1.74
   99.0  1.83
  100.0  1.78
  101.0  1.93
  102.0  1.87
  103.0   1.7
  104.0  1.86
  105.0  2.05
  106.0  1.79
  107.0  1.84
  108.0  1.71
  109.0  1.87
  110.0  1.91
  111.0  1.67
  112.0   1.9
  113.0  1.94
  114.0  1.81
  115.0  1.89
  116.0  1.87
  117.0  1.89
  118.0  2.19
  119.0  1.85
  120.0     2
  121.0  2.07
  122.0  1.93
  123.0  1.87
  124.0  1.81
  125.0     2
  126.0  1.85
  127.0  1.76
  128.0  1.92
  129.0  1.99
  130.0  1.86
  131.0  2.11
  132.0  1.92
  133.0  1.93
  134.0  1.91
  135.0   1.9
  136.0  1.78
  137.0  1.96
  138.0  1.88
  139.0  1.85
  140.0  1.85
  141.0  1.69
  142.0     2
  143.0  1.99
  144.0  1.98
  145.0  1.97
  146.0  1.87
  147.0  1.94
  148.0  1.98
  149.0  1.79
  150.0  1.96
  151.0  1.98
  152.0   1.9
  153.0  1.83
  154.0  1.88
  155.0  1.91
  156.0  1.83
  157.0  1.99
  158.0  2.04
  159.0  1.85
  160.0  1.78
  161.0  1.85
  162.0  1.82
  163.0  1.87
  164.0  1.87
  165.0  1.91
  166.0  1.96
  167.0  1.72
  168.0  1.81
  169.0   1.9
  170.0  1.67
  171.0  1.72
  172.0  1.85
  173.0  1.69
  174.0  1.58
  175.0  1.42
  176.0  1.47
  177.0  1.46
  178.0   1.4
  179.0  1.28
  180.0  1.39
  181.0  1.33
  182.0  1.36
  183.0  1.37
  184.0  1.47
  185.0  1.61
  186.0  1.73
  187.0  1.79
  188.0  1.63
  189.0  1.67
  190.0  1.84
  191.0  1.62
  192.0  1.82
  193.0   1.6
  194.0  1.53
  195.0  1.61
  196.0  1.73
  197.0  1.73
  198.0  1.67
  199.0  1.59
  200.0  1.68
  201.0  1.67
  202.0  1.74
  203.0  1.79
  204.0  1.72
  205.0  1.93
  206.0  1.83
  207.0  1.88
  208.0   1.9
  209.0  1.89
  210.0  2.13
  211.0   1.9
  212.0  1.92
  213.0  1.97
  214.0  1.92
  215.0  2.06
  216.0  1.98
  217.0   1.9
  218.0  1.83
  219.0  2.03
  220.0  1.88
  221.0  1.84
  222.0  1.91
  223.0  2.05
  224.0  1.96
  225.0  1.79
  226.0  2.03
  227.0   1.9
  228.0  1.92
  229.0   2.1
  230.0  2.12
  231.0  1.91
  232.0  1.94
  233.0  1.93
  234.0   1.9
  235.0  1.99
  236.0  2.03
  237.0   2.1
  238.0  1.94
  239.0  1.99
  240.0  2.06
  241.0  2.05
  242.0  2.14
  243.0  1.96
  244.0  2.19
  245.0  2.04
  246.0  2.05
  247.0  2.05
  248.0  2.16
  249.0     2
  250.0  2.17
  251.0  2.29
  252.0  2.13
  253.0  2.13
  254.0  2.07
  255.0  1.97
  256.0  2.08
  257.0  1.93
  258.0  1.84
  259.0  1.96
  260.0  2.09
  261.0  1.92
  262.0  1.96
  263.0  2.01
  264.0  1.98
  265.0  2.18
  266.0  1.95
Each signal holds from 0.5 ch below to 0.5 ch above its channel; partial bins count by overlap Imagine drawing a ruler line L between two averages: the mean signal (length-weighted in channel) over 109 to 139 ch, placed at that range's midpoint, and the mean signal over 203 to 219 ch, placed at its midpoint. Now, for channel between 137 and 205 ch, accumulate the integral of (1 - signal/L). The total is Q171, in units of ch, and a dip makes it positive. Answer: 6.0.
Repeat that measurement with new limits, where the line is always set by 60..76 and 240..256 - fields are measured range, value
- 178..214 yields 6.01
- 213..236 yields 1.26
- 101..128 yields 0.78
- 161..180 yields 3.01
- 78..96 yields 0.23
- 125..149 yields 0.69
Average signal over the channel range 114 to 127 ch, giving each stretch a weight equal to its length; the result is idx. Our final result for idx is 1.92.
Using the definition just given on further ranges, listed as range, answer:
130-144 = 1.91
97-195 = 1.81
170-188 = 1.53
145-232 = 1.79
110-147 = 1.91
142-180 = 1.8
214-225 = 1.94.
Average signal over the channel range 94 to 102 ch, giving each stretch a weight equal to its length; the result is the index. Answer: 1.87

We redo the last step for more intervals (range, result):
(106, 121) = 1.88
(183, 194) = 1.66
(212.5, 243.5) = 1.97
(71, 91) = 1.89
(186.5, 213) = 1.77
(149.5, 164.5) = 1.89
